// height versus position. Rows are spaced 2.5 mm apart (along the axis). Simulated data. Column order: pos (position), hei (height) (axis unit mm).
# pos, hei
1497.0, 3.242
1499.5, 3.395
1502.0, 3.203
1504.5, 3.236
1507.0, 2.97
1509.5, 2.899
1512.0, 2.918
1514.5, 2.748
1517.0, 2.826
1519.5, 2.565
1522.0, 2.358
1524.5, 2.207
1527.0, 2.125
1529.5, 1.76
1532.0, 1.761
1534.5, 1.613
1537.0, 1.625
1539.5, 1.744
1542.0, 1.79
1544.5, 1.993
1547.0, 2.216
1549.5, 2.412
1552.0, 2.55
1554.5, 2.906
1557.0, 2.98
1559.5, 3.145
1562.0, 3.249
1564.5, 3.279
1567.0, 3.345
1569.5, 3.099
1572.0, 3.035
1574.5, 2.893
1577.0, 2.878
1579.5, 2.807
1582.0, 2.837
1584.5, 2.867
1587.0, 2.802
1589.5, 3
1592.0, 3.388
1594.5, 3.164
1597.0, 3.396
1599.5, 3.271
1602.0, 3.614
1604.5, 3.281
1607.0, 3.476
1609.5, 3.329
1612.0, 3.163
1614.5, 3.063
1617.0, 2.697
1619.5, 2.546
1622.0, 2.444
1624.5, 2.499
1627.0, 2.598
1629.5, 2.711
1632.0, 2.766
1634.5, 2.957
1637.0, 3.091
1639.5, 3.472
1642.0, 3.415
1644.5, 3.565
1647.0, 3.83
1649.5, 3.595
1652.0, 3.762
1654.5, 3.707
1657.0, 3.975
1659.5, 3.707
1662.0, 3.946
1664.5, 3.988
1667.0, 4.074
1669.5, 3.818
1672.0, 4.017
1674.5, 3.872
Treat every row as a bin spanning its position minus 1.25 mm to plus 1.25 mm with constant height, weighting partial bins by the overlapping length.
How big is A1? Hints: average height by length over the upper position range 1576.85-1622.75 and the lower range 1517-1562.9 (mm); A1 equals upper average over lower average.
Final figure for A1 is 1.34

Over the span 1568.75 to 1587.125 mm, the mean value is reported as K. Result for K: 2.9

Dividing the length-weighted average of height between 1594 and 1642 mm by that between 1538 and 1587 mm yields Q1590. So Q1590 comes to 1.11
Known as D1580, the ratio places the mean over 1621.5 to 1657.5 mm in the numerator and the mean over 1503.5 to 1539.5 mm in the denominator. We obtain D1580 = 1.36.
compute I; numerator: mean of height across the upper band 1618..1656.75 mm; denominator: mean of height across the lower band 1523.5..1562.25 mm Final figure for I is 1.41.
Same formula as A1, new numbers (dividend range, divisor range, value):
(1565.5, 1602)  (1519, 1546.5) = 1.58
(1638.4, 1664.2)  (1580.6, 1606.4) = 1.17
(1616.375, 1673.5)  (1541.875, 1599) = 1.16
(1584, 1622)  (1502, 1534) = 1.23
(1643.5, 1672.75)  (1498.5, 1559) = 1.56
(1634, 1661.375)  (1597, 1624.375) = 1.16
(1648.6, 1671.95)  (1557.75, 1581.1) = 1.25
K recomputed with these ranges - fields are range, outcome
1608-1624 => 2.87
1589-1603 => 3.32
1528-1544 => 1.73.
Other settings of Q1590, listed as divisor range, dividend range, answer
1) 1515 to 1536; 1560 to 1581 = 1.42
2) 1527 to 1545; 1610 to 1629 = 1.55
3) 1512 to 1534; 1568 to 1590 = 1.26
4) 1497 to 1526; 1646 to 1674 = 1.35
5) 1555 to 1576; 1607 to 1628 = 0.91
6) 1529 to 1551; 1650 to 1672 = 2.05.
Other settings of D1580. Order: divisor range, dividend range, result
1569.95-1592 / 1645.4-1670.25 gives 1.31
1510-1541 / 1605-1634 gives 1.30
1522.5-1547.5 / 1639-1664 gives 1.97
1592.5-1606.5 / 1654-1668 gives 1.16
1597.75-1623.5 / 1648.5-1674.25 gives 1.25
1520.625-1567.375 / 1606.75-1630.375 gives 1.20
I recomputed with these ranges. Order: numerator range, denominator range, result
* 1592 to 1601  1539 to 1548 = 1.70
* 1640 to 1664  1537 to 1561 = 1.56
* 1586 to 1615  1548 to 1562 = 1.15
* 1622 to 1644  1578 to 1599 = 0.96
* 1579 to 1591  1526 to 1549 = 1.54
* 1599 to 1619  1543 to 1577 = 1.13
